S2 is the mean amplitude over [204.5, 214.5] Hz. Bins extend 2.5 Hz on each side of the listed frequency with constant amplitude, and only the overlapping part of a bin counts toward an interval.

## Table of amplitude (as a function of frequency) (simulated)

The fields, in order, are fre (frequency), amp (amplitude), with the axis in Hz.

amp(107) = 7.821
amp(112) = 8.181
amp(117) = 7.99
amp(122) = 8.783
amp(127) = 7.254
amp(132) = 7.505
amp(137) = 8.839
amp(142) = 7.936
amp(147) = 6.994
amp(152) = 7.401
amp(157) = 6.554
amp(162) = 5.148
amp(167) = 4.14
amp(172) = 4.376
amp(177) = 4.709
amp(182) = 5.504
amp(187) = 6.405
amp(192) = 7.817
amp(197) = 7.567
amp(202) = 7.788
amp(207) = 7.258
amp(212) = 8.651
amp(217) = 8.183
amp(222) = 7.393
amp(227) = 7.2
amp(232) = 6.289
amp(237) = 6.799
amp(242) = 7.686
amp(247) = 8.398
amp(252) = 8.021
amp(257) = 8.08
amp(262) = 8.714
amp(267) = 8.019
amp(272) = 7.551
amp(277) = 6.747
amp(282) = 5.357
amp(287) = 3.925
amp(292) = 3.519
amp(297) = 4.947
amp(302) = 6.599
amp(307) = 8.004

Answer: 7.95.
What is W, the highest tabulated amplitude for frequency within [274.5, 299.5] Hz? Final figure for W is 6.747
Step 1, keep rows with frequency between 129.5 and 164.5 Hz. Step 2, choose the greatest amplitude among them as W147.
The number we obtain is 8.839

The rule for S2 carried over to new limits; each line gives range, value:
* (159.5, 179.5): 4.59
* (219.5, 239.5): 6.92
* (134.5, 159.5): 7.54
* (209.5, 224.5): 8.08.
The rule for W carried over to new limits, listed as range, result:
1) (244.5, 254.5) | 8.398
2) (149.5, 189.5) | 7.401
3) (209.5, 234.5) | 8.651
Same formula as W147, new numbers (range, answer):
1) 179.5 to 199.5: 7.817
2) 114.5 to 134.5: 8.783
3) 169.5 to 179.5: 4.709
